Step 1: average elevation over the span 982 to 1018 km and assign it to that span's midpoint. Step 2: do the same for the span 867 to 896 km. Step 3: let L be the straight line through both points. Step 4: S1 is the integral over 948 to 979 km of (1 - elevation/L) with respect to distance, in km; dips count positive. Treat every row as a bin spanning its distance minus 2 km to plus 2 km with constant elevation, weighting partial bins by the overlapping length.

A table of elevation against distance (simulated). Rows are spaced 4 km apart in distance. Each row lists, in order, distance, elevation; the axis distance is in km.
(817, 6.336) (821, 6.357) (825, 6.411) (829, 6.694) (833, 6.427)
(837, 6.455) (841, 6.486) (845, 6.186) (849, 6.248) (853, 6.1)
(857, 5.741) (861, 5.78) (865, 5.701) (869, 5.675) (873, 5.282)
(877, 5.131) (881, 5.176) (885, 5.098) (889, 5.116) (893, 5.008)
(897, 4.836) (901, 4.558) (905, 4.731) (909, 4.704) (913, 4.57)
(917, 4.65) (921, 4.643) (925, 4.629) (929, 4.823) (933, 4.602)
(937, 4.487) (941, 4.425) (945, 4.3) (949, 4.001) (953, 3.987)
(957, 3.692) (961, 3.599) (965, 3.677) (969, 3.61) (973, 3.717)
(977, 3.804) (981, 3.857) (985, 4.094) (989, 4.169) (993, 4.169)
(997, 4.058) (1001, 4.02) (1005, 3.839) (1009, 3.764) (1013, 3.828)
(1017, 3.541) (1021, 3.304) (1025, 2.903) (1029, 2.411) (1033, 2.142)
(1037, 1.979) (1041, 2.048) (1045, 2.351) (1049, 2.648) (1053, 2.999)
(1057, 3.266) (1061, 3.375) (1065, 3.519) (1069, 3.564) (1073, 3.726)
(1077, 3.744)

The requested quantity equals 4.2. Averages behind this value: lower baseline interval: 5.2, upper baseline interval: 3.95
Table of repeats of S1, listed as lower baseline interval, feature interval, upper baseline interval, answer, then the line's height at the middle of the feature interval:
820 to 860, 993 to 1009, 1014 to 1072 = -1.66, 3.6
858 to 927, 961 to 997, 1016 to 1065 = -1.88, 3.7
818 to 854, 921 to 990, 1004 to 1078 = 5.51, 4.46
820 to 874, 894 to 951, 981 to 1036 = 3.87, 4.91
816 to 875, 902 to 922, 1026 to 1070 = 1.41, 5.01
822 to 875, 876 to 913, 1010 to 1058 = 2.63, 5.28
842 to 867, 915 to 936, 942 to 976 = -0.65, 4.53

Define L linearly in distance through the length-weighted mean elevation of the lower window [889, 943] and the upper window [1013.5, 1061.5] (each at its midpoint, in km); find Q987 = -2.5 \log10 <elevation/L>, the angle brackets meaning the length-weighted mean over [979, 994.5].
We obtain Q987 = -0.145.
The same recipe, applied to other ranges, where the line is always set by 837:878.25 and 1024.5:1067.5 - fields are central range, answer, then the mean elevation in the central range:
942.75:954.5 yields 0.06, 4.11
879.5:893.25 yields 0.06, 5.11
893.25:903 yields 0.10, 4.75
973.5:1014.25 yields -0.11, 3.95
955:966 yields 0.13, 3.65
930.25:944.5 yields 0.01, 4.5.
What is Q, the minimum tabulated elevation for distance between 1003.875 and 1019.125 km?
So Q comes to 3.541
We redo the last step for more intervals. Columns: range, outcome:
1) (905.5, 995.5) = 3.599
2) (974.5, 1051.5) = 1.979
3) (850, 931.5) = 4.558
